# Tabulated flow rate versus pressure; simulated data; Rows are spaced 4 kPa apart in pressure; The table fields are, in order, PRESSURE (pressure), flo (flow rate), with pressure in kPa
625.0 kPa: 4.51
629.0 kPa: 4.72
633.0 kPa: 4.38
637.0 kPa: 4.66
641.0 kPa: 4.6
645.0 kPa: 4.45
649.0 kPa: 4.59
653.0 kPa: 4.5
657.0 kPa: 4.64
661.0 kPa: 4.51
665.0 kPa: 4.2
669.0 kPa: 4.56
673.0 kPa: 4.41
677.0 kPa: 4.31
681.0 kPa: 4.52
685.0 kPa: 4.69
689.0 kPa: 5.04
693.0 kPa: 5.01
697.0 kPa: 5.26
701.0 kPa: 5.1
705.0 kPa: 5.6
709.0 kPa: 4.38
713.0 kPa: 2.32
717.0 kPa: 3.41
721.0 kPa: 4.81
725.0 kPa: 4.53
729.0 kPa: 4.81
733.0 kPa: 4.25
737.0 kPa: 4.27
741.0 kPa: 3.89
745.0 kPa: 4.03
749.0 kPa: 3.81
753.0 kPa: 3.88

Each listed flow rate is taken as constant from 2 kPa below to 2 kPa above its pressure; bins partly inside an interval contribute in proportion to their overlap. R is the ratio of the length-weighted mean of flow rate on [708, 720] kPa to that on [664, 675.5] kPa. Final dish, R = 0.8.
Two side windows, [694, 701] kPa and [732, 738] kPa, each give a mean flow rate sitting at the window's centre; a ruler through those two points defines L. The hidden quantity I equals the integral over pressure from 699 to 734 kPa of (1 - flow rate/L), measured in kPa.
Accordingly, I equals 2.57 kPa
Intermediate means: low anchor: 5.18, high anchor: 4.26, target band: 4.36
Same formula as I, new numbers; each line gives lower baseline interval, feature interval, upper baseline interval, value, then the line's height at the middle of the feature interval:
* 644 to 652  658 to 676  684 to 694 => 1.09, 4.71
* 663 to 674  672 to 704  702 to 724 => -4.04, 4.29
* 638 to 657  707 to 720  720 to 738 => 3.03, 4.54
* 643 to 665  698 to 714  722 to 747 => -0.54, 4.38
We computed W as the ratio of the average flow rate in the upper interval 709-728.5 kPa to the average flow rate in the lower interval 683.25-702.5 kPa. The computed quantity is 0.78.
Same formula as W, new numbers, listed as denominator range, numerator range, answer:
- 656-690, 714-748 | 0.92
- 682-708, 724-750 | 0.84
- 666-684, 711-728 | 0.86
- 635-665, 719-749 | 0.95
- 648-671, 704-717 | 0.86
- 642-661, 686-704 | 1.12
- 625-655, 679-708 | 1.10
